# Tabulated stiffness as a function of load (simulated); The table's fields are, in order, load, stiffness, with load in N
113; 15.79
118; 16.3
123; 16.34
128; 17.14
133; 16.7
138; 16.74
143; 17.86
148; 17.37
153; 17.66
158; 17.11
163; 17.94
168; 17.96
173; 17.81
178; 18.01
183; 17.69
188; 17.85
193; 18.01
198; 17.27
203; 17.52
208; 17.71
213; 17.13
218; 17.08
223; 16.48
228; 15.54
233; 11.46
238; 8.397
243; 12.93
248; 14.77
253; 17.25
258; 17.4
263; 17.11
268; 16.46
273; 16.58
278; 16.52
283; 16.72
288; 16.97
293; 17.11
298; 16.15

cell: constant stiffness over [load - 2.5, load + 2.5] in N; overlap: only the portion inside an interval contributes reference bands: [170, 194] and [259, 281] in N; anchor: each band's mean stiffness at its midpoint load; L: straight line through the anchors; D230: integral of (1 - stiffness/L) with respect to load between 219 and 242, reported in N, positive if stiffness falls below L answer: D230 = 5.4 N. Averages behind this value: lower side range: 17.9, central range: 13.2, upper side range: 16.7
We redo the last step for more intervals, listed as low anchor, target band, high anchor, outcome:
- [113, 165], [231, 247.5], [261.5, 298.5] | 5.33 N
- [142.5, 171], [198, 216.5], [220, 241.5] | -3.69 N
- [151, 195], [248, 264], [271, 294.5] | 0.13 N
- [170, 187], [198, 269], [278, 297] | 7.25 N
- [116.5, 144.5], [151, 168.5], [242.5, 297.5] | -0.92 N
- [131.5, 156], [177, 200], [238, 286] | -1.43 N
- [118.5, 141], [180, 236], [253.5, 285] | 0.46 N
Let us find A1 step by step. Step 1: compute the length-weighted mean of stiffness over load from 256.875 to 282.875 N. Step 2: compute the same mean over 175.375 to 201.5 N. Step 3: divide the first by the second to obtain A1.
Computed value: 0.9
